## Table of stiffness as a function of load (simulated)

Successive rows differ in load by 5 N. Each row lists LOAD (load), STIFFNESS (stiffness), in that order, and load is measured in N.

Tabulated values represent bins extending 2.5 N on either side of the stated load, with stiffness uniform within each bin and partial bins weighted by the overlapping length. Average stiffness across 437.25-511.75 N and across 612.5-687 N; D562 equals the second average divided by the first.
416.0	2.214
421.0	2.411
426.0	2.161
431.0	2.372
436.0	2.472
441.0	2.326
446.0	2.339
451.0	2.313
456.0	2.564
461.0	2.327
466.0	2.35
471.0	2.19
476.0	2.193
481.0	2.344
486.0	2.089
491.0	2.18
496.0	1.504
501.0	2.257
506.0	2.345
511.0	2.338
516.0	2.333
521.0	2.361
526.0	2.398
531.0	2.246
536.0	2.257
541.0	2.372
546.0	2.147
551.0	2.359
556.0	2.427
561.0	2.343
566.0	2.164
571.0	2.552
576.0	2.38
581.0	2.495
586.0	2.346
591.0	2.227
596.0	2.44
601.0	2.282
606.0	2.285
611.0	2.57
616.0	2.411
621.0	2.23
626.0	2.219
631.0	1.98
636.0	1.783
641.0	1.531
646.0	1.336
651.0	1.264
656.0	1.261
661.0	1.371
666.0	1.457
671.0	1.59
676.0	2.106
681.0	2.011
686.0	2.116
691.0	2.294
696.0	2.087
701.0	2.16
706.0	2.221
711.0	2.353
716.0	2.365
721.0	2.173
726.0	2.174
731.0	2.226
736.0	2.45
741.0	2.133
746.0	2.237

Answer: 0.79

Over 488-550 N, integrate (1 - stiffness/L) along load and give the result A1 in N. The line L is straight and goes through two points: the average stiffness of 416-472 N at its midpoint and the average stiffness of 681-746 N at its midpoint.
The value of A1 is 2.2 N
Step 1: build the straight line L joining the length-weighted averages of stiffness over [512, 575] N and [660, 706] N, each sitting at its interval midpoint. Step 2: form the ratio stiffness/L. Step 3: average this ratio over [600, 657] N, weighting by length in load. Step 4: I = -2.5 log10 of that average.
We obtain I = 0.09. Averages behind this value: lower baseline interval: 2.33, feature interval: 1.94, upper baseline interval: 1.94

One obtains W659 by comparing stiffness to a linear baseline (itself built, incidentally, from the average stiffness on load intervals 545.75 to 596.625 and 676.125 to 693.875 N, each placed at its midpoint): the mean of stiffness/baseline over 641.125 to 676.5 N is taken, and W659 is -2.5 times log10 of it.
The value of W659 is 0.44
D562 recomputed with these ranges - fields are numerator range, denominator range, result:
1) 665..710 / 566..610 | 0.86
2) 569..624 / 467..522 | 1.09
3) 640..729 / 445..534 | 0.84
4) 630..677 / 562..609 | 0.65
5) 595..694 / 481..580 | 0.85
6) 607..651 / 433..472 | 0.83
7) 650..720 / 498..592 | 0.83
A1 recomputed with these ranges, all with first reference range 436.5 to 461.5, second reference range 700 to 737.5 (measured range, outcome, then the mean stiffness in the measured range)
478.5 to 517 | 3.19 N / 2.17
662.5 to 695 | 5.17 N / 1.92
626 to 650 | 6.36 N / 1.69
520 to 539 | 0.29 N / 2.31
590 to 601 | -0.08 N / 2.34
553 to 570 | 0.01 N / 2.33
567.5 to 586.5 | -0.90 N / 2.44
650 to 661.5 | 5.03 N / 1.29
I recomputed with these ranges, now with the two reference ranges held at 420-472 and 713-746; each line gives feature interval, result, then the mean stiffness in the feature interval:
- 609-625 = -0.041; 2.38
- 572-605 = -0.030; 2.37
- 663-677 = 0.339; 1.66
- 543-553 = 0.029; 2.25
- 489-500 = 0.233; 1.88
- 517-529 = -0.020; 2.37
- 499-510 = 0.010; 2.31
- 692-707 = 0.049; 2.16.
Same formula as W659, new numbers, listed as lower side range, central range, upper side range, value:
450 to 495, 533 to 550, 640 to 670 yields -0.18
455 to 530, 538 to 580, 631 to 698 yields -0.15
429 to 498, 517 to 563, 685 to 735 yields -0.04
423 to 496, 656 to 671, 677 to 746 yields 0.49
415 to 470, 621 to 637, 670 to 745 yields 0.09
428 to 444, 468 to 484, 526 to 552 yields 0.05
